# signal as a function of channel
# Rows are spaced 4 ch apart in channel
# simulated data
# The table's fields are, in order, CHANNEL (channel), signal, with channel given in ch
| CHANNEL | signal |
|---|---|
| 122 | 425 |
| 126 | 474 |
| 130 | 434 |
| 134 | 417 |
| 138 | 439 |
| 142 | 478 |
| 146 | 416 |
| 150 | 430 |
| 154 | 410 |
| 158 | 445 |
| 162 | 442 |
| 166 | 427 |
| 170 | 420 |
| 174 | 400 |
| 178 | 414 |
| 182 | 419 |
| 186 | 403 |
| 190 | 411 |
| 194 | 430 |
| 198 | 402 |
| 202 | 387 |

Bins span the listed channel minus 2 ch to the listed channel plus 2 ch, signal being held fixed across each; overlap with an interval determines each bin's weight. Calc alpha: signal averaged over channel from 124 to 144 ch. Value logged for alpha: 448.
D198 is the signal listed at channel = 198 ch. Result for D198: 402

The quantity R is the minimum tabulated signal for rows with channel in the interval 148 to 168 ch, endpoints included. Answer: 410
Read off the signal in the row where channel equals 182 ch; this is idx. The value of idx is 419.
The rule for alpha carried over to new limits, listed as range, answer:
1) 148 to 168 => 431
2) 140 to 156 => 434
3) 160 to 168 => 434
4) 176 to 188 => 412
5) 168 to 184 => 413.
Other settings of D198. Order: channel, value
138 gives 439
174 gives 400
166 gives 427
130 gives 434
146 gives 416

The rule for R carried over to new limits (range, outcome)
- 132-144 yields 417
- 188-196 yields 411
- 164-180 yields 400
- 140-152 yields 416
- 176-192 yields 403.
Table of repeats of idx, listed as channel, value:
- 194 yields 430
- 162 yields 442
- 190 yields 411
